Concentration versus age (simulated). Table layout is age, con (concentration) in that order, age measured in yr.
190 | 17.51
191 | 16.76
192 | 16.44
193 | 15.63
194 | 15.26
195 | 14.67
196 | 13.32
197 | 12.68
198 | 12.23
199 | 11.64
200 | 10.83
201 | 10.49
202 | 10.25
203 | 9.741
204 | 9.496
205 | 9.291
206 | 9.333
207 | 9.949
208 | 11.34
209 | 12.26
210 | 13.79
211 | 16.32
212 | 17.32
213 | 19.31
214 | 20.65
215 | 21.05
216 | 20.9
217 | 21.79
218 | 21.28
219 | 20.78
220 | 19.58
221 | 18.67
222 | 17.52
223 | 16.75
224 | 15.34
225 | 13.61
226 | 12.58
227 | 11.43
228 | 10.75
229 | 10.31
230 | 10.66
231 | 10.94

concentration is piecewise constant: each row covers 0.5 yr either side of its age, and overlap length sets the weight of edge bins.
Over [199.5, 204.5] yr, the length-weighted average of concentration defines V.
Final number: 10.2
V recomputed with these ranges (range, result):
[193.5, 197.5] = 14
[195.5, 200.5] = 12.1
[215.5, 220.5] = 20.9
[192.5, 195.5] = 15.2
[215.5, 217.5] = 21.3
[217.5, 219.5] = 21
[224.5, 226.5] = 13.1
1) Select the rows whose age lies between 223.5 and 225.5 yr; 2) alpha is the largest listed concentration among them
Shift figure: 15.34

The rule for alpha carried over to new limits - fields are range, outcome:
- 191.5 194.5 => 16.44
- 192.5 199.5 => 15.63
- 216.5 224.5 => 21.79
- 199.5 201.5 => 10.83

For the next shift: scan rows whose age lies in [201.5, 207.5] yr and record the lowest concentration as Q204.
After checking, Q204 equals 9.291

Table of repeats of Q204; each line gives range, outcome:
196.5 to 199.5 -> 11.64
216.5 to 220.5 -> 19.58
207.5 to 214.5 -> 11.34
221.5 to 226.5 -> 12.58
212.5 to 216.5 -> 19.31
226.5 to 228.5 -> 10.75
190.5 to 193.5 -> 15.63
